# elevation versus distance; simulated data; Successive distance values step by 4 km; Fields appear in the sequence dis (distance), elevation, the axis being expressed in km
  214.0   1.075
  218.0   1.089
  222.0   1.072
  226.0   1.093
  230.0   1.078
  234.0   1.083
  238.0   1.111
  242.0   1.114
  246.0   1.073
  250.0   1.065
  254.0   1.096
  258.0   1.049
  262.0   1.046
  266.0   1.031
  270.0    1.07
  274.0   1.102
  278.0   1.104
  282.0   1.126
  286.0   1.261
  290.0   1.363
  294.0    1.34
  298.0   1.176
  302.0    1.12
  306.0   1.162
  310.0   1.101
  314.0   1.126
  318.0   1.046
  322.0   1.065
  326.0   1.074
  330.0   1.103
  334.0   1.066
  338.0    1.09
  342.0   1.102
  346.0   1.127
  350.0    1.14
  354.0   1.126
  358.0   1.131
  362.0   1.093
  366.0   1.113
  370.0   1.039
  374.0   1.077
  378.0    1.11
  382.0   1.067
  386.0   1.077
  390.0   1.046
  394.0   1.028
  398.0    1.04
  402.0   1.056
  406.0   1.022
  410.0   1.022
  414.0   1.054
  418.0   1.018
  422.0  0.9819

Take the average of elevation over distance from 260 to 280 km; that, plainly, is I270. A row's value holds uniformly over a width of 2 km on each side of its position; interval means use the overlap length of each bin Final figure 1.07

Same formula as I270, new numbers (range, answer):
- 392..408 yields 1.04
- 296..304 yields 1.15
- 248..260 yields 1.07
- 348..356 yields 1.13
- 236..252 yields 1.09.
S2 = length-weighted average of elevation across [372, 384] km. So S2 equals 1.08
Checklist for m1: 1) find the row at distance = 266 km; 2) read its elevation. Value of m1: 1.031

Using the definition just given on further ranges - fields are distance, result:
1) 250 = 1.065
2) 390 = 1.046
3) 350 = 1.14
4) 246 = 1.073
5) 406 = 1.022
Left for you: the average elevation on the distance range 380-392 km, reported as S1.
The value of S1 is 1.06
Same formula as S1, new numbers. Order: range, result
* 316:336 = 1.07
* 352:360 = 1.13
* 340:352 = 1.12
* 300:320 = 1.11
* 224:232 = 1.09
